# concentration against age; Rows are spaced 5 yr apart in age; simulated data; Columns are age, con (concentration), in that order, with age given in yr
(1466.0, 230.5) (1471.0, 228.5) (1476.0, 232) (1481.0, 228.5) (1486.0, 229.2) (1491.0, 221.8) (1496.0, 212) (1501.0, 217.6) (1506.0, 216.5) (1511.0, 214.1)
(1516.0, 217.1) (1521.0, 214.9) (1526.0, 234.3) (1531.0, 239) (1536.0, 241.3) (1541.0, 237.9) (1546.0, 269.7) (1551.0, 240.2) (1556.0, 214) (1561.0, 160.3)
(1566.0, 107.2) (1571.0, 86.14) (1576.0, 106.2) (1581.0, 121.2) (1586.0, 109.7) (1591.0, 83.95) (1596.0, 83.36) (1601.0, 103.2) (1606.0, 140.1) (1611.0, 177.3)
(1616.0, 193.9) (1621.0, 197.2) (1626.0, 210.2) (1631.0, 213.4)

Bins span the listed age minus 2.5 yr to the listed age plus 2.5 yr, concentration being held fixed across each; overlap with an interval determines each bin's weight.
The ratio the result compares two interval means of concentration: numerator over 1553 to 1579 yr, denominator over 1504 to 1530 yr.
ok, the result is 0.62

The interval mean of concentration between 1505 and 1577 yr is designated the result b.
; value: 202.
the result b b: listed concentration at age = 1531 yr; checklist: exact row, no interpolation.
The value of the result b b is 239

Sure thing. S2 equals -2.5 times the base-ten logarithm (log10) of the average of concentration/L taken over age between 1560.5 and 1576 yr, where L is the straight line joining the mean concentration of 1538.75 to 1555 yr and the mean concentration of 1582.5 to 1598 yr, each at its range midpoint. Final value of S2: 0.48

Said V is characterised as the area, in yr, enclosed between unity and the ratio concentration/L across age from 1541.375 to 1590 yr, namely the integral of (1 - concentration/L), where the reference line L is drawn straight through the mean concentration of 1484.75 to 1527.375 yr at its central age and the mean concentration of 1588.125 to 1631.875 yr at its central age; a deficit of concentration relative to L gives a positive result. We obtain 6.78 yr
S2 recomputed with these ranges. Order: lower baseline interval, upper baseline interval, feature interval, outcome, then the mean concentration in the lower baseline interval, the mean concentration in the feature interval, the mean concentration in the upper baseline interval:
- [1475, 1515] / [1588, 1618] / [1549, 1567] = -0.10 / 221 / 185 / 129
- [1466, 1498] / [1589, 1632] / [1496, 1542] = -0.10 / 226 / 225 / 155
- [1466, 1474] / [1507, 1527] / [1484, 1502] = 0.02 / 229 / 220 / 219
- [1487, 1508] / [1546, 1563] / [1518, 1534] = -0.06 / 218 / 229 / 216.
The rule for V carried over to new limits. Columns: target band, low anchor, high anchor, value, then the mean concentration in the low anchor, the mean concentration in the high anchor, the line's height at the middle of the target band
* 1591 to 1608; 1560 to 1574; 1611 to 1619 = 6.3 yr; 113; 189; 164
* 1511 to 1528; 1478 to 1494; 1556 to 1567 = -2.3 yr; 226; 156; 195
